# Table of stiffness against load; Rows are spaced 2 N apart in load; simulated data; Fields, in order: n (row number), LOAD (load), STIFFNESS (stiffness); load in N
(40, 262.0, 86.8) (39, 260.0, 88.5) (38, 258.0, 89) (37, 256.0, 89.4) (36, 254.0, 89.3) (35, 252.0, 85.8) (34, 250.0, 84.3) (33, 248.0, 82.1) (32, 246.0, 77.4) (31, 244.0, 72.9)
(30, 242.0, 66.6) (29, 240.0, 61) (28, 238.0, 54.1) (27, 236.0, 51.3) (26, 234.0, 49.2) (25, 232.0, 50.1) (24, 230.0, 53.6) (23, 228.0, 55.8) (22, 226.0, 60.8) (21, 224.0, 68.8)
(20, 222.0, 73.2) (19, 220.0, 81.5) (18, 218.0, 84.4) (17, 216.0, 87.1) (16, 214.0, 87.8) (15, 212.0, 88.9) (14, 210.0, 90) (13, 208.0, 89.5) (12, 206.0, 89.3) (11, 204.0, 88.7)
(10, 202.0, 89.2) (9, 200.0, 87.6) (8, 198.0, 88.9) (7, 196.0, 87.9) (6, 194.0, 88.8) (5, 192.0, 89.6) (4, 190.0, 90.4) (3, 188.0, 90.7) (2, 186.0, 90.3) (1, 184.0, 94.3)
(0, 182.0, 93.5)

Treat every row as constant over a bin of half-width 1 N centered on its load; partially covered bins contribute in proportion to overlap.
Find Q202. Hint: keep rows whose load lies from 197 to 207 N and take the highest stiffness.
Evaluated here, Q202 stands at 89.3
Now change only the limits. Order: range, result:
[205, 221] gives 90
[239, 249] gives 82.1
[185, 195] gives 90.7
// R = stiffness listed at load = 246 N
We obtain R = 77.4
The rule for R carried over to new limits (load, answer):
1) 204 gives 88.7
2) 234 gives 49.2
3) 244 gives 72.9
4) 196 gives 87.9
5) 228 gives 55.8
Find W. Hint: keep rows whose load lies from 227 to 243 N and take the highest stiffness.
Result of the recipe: 66.6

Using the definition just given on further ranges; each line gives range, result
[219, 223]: 81.5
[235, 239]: 54.1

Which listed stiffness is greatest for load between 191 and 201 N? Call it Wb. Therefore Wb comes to 89.6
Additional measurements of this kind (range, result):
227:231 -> 55.8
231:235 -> 50.1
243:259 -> 89.4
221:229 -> 73.2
